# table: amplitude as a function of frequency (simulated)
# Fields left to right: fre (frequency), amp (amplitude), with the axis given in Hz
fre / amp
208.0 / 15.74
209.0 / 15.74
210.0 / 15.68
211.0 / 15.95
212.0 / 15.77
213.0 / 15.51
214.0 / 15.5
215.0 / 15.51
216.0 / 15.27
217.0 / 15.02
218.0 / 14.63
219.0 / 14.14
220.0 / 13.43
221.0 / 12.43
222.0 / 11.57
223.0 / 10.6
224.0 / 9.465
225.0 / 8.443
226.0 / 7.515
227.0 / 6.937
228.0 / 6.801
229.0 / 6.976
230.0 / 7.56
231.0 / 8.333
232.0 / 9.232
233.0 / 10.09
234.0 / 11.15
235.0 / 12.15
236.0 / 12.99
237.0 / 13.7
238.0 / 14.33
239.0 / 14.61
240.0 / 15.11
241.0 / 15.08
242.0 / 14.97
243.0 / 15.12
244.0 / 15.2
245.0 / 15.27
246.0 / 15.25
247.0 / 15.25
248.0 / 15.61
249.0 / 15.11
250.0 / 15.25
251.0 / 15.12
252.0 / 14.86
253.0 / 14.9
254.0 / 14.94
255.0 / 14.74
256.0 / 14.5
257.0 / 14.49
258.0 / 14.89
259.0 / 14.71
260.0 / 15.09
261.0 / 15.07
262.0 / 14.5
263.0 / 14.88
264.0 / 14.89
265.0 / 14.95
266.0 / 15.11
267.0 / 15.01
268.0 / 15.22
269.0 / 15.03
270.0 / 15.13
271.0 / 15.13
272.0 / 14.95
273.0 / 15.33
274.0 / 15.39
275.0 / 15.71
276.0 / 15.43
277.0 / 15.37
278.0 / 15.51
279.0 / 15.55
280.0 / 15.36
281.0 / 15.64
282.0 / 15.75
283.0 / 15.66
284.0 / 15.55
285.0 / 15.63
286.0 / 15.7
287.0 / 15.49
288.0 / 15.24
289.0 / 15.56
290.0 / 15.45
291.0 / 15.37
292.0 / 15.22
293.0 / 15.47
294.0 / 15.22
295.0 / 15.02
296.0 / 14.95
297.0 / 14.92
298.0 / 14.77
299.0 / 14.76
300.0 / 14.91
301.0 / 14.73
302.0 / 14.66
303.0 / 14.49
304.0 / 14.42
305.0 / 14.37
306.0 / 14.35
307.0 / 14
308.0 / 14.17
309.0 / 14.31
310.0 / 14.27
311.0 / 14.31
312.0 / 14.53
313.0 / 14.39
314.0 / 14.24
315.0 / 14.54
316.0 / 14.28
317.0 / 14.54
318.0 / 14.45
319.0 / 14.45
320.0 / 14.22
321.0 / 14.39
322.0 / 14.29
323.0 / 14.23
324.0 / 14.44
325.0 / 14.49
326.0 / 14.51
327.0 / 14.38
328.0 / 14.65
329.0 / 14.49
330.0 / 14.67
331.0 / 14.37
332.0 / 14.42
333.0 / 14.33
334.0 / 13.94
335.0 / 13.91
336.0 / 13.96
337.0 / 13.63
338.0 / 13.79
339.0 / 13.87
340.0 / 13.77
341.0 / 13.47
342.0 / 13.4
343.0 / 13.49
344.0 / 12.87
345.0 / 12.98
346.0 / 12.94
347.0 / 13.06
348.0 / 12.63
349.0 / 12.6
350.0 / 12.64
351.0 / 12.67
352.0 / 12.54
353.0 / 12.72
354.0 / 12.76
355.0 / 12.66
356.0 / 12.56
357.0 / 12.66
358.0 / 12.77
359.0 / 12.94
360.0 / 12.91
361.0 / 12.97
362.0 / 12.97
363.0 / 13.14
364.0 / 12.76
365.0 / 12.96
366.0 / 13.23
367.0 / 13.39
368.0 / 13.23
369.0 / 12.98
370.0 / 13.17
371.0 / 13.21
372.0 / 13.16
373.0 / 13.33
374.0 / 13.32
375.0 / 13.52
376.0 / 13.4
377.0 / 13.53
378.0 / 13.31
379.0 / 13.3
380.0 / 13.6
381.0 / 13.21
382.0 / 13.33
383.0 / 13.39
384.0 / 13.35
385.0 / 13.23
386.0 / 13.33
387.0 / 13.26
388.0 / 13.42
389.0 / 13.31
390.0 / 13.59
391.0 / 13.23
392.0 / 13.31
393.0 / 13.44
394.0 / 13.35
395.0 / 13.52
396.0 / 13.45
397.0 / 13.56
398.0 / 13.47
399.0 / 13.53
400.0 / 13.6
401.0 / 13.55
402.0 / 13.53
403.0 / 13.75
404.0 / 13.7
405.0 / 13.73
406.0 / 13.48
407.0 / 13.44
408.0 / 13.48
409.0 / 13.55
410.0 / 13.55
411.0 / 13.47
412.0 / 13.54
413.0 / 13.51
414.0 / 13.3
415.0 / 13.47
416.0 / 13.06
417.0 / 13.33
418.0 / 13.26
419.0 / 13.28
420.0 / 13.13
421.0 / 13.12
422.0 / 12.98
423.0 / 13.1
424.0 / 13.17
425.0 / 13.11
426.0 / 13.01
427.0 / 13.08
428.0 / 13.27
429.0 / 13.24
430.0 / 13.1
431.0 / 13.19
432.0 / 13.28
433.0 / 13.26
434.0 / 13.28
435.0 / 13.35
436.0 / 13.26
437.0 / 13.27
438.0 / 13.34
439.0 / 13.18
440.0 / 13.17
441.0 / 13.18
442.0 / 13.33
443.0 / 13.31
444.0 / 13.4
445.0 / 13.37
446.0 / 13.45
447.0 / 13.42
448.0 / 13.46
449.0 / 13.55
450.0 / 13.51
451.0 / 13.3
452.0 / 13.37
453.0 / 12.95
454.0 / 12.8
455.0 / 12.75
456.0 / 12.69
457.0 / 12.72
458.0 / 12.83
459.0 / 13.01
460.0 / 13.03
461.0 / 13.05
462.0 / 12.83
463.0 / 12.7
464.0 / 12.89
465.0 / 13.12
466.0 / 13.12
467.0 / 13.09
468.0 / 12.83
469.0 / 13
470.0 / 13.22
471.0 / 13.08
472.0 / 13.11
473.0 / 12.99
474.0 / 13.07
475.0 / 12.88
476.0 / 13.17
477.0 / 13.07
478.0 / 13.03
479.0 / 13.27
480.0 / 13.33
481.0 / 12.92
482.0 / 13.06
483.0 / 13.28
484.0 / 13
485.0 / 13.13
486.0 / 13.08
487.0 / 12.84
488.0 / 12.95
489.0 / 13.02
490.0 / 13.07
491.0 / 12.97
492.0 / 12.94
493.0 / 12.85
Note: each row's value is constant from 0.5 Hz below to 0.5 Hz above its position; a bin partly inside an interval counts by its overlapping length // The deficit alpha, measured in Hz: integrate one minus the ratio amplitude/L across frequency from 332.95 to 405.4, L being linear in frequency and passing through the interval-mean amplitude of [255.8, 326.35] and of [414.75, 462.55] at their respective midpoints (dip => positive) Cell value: 3.7 Hz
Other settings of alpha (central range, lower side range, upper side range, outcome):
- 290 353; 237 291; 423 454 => 1.6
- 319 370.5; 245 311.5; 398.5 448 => 2.8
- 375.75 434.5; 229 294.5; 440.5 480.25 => 0.6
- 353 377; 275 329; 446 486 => 1.9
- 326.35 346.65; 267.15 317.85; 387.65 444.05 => 0.8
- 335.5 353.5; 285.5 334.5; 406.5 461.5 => 1.4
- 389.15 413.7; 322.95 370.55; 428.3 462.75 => -0.4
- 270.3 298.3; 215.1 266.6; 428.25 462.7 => -4.6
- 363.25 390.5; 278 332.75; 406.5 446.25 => 1.2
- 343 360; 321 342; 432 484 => 1.5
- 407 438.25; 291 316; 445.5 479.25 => 0.4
